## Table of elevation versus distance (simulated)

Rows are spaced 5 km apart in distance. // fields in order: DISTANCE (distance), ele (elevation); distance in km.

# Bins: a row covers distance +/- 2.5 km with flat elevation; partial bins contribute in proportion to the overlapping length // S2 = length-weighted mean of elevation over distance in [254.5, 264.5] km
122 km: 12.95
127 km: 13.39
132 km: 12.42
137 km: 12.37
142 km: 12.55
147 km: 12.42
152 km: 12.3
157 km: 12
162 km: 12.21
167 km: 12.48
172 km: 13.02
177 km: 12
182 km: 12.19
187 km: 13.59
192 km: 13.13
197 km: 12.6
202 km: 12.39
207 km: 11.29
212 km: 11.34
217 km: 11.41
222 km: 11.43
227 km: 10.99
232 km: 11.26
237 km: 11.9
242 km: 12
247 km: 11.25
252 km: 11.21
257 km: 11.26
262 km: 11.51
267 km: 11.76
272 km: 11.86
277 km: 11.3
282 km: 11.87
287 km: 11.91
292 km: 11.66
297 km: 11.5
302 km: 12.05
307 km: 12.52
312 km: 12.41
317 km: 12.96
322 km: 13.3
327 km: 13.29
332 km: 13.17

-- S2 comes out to 11.4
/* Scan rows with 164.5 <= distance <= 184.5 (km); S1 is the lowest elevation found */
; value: 12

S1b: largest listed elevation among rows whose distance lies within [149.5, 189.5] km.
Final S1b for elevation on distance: 13.59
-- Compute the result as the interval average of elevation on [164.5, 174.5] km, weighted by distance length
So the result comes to 12.8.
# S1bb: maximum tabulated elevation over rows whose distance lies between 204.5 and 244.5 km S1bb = 12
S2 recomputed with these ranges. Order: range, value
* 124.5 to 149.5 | 12.6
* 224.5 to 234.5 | 11.1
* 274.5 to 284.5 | 11.6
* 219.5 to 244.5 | 11.5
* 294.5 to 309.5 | 12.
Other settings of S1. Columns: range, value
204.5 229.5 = 10.99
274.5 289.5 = 11.3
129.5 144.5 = 12.37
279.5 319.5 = 11.5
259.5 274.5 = 11.51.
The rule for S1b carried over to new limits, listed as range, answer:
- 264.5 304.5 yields 12.05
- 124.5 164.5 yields 13.39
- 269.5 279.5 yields 11.86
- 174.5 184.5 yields 12.19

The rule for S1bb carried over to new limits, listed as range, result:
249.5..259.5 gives 11.26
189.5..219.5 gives 13.13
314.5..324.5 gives 13.3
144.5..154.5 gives 12.42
